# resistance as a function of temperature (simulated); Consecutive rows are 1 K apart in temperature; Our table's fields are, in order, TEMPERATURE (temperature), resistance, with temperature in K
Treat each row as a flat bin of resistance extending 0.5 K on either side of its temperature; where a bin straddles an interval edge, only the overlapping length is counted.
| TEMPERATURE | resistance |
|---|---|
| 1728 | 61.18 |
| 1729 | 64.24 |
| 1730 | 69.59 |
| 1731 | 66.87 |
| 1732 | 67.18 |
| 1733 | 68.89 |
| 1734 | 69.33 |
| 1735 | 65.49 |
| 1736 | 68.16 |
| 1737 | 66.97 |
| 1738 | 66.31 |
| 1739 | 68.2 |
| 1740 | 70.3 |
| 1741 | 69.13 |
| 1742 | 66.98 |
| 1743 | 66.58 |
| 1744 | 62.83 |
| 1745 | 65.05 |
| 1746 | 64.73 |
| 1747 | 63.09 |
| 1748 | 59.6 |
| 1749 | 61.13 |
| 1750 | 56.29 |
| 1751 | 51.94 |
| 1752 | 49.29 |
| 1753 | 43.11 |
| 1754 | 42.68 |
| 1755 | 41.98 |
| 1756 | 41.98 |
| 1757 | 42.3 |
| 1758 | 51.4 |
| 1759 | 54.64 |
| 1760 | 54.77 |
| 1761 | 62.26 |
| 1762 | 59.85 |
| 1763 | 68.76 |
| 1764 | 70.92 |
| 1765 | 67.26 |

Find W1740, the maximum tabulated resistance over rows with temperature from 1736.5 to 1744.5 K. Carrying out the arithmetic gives 70.3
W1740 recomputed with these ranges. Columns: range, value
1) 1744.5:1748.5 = 65.05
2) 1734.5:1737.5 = 68.16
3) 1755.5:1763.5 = 68.76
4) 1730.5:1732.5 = 67.18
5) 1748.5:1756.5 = 61.13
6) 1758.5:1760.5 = 54.77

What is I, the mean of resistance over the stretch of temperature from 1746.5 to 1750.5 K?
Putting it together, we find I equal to 60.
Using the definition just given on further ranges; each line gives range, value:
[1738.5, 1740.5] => 69.2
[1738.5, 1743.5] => 68.2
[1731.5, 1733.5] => 68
